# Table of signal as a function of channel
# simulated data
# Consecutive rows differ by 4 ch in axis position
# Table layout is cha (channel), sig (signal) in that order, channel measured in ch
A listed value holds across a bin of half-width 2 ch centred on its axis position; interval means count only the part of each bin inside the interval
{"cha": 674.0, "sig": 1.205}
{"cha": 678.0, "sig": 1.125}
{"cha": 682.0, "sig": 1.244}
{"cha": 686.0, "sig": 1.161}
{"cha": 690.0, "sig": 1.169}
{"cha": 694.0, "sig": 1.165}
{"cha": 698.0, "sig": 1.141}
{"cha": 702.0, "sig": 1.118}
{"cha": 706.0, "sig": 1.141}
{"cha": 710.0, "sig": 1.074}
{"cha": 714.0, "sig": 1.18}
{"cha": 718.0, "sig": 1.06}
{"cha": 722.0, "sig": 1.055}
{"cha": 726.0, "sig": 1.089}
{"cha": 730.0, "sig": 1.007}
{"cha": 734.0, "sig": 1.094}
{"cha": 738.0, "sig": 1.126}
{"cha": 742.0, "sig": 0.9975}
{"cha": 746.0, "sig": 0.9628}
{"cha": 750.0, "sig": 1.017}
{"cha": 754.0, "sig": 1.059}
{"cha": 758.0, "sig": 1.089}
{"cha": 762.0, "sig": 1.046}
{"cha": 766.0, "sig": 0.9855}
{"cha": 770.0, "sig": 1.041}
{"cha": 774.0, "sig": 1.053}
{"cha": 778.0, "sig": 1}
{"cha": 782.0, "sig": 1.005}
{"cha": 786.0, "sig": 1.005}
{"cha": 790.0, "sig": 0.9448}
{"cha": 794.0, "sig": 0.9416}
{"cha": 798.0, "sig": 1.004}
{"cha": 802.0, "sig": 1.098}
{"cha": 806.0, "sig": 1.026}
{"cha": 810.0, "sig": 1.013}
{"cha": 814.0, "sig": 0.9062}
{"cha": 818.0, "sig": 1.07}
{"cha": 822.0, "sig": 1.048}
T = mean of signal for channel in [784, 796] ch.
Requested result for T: 0.964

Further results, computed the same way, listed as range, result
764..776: 1.03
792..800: 0.973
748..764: 1.05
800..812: 1.05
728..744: 1.06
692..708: 1.14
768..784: 1.02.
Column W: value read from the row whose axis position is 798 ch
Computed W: 1.004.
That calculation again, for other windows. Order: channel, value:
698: 1.141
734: 1.094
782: 1.005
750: 1.017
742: 0.9975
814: 0.9062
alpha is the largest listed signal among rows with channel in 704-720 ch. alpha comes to 1.18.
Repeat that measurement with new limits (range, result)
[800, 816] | 1.098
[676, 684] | 1.244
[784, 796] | 1.005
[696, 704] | 1.141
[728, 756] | 1.126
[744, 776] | 1.089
